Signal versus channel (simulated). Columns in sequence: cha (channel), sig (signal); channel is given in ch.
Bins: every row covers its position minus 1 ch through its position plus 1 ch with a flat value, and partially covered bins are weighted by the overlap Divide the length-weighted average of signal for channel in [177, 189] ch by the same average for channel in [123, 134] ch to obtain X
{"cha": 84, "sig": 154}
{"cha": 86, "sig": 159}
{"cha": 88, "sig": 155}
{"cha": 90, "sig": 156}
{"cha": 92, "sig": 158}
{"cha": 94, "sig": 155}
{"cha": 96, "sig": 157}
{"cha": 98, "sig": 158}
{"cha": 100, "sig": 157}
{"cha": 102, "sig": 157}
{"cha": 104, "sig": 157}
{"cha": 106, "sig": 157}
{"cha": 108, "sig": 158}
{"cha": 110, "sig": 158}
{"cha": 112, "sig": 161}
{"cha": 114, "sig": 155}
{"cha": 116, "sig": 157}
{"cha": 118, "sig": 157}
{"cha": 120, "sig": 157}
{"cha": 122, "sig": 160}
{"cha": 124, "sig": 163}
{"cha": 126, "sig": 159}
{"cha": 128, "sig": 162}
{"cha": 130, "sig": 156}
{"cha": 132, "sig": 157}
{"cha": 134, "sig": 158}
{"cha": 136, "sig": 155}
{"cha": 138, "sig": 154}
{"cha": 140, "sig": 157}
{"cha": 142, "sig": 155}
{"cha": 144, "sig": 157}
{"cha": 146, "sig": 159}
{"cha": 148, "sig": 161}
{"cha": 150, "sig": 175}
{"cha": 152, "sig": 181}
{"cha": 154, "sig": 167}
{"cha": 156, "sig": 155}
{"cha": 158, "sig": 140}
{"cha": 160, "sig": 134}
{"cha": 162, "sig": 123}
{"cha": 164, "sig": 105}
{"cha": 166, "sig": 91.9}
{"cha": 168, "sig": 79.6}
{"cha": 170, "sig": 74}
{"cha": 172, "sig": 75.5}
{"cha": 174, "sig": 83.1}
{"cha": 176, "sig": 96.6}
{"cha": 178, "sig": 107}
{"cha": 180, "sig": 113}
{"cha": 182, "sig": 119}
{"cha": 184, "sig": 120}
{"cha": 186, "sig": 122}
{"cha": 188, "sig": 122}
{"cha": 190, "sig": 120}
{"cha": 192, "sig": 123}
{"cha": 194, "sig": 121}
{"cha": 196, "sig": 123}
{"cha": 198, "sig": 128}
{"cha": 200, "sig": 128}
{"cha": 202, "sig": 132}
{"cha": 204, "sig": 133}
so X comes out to 0.7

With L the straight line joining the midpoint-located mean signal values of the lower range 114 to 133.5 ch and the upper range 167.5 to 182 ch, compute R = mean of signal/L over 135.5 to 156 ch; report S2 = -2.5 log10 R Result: -0.25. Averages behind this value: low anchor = 158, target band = 162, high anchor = 92.2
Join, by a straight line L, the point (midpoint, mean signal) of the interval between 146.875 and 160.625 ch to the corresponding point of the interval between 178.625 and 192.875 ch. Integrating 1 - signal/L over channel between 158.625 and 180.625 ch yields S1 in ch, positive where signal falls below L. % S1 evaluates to 6.4 ch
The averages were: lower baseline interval 160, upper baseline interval 119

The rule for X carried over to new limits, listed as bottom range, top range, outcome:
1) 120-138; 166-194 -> 0.66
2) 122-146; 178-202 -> 0.77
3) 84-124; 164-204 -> 0.70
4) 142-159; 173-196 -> 0.70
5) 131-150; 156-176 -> 0.65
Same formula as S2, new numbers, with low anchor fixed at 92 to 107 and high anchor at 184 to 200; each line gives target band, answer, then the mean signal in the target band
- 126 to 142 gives -0.092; 157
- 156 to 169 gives 0.161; 116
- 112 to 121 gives -0.045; 157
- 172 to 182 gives 0.277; 99.4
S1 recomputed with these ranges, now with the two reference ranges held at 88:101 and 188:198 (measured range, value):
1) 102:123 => -1.0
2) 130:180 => 1.1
